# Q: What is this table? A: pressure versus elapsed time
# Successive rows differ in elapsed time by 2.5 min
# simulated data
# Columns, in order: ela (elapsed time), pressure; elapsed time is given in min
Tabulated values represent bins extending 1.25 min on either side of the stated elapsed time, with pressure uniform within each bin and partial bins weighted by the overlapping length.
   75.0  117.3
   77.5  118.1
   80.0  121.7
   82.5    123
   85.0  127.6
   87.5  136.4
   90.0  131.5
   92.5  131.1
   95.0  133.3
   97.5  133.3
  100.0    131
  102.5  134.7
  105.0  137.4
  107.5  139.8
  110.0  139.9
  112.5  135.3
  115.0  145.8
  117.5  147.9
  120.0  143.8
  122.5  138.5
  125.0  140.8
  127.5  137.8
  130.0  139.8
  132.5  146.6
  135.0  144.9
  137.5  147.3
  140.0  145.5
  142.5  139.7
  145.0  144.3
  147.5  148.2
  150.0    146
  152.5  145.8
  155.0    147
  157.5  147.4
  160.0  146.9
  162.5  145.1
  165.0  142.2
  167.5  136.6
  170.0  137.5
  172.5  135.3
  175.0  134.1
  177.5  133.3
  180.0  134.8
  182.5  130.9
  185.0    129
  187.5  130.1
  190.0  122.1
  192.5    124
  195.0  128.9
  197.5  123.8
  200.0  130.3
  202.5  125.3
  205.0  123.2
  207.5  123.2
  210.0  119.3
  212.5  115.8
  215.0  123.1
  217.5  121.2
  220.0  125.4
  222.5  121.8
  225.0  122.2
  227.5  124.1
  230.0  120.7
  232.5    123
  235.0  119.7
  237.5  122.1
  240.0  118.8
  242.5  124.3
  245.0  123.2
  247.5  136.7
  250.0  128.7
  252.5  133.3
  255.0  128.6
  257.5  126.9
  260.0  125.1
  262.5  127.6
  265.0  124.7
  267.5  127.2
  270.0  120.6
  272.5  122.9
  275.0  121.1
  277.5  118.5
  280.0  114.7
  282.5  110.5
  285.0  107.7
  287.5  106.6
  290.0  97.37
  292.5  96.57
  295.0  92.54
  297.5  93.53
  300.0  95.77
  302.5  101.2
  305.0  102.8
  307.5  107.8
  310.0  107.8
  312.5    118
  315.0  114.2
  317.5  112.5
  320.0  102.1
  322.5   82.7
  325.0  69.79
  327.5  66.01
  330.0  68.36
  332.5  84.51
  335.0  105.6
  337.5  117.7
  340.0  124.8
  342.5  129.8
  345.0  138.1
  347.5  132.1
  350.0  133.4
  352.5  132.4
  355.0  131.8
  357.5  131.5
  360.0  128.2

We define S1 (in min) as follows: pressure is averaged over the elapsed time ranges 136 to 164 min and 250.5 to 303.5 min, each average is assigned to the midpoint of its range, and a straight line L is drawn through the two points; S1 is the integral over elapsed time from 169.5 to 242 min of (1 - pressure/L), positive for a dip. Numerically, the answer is 3.5 min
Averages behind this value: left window 146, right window 114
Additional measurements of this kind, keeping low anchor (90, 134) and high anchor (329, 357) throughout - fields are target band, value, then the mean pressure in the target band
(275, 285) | 0.78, 115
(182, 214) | 1.53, 125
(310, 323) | 1.47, 107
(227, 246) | 0.89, 122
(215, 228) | 0.63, 123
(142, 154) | -0.86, 145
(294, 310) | 2.95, 99.7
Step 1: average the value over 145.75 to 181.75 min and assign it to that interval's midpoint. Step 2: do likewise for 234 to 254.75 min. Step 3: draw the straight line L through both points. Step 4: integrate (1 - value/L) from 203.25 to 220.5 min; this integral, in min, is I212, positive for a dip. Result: 1.39 min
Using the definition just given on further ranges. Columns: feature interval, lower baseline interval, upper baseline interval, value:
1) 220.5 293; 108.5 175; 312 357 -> 1.2 min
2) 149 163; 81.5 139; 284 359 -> -1.6 min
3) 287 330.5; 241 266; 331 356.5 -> 9.7 min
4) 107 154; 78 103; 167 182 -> -3.8 min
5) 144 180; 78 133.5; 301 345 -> -4.2 min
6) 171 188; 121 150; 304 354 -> 0.3 min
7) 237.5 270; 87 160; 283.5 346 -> -3.6 min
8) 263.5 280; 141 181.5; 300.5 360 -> -0.2 min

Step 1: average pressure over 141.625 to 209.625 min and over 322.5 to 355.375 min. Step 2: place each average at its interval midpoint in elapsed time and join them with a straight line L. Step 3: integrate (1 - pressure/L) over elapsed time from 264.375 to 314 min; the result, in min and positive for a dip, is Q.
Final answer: 3.2 min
